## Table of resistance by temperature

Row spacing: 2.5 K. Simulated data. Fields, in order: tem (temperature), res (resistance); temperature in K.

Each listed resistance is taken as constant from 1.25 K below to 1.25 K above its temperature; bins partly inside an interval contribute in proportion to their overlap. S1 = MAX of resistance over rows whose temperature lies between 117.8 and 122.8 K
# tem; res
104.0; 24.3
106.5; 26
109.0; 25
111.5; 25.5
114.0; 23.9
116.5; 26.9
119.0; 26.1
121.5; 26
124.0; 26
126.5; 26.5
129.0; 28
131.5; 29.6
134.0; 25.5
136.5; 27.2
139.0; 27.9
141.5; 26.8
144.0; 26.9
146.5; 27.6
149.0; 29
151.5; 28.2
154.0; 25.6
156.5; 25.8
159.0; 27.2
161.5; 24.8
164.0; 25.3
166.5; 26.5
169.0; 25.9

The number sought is 26.1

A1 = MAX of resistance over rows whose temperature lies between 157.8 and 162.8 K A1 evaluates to 27.2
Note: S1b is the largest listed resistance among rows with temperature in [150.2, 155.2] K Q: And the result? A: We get 28.2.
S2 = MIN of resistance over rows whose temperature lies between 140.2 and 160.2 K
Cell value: 25.6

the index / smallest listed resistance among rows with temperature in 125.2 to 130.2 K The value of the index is 26.5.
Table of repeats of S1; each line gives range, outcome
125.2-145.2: 29.6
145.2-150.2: 29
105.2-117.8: 26.9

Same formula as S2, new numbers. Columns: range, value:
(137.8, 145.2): 26.8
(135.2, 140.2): 27.2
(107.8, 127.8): 23.9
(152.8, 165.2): 24.8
